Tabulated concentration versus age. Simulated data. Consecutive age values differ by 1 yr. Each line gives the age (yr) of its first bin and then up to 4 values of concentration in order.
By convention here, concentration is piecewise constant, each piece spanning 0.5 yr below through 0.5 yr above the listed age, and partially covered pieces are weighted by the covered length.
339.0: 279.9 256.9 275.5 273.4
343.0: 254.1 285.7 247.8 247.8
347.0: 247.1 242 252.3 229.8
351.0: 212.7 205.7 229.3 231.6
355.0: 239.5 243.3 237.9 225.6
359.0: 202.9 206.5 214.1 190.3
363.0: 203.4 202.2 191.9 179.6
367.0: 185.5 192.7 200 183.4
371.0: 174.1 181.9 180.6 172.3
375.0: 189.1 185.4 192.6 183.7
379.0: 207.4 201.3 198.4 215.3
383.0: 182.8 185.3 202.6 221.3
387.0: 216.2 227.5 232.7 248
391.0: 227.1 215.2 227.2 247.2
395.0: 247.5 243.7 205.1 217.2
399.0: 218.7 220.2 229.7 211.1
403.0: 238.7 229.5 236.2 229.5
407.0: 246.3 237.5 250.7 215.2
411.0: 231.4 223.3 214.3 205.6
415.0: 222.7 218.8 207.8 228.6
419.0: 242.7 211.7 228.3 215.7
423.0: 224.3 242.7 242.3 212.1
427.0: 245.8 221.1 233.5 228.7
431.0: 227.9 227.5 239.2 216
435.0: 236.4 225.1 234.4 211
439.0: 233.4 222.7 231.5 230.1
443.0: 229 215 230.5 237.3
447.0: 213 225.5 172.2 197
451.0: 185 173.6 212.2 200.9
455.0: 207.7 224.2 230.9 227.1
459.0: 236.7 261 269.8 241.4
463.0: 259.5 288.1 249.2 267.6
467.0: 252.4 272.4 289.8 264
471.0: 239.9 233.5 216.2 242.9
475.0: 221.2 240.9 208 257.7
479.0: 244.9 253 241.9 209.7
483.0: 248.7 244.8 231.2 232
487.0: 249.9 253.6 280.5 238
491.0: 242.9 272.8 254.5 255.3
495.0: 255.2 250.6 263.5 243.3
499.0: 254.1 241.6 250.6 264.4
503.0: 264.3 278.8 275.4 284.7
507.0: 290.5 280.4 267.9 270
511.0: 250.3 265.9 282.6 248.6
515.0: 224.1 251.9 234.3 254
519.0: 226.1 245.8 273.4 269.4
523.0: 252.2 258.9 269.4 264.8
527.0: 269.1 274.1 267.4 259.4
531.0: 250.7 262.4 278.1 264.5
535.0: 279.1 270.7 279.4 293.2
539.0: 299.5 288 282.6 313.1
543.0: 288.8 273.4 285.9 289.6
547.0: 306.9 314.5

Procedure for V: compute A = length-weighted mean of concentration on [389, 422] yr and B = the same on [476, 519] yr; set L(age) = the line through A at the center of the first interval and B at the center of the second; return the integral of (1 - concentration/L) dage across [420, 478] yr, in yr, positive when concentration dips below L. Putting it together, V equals 2.1 yr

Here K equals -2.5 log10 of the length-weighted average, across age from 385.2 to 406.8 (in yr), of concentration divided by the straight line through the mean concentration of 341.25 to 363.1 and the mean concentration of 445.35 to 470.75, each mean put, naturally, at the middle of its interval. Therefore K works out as 0.03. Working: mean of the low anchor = 234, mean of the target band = 228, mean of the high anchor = 234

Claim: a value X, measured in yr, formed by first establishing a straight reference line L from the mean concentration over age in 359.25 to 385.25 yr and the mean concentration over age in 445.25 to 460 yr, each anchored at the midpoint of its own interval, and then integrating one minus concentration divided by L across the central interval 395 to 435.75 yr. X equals -4.8 yr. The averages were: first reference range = 192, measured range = 227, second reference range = 212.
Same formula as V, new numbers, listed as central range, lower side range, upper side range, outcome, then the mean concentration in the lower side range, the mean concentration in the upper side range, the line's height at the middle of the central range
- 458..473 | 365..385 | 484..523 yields -1.2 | 189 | 257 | 237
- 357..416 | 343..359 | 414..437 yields 5.3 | 238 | 227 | 233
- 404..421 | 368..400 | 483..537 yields -0.6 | 207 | 259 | 219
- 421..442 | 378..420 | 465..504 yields 0.3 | 222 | 249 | 232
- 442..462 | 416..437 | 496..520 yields 1.5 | 228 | 259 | 238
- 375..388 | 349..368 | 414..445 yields 1.1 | 213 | 227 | 218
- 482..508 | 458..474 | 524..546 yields 0.8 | 255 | 277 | 264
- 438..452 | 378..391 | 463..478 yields 1.3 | 211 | 250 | 238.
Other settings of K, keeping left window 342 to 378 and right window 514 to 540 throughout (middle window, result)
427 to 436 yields 0.025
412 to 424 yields 0.046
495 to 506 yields -0.019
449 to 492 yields 0.035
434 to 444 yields 0.047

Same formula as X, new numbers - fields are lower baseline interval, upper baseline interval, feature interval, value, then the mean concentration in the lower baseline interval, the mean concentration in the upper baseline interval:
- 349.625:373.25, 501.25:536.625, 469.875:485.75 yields 0.76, 206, 263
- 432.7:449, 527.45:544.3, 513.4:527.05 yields 0.84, 225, 278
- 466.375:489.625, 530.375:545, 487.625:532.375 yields 0.66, 245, 280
